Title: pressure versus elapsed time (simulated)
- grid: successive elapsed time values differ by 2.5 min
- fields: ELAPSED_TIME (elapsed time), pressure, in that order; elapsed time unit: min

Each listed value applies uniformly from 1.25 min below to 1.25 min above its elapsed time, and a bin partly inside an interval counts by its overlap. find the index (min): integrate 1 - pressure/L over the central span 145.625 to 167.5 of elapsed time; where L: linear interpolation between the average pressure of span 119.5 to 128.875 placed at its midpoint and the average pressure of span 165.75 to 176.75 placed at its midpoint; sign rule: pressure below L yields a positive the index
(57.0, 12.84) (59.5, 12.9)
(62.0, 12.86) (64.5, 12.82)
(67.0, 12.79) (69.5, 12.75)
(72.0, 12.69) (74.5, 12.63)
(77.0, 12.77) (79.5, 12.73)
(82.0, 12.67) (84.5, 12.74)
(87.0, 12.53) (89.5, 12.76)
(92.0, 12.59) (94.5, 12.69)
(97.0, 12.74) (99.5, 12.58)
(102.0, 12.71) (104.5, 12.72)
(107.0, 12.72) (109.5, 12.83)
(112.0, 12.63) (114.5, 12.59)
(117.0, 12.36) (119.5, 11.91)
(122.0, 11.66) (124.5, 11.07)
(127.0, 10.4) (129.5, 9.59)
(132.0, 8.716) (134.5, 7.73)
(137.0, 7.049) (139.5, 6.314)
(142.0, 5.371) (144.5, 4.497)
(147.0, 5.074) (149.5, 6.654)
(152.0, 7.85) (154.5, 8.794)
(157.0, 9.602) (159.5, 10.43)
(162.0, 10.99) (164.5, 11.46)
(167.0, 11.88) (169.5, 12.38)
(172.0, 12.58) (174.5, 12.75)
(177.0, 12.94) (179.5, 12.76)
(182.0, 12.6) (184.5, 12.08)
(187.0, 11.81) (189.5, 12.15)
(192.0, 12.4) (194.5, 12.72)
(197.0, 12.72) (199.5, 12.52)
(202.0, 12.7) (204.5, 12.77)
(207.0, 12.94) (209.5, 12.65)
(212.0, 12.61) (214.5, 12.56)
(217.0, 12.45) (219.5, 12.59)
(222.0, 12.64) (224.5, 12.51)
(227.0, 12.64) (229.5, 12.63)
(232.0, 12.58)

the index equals 5.4 min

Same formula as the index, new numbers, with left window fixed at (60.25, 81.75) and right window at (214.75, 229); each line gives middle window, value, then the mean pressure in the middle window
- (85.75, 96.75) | 0.07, 12.7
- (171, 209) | 0.13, 12.6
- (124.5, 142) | 6.06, 8.29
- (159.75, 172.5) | 0.94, 11.7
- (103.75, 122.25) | 0.35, 12.5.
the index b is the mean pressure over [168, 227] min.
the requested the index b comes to 12.6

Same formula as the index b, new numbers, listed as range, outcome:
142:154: 6.12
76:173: 10.7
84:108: 12.7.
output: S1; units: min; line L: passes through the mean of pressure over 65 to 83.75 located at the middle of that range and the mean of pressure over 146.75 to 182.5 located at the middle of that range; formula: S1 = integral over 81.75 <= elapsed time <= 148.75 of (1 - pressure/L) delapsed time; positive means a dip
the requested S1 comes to 7.0 min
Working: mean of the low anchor 12.7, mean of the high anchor 10.7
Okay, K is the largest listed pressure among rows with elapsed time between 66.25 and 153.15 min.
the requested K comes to 12.83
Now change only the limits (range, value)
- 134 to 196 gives 12.94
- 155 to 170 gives 12.38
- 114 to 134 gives 12.59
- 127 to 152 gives 10.4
